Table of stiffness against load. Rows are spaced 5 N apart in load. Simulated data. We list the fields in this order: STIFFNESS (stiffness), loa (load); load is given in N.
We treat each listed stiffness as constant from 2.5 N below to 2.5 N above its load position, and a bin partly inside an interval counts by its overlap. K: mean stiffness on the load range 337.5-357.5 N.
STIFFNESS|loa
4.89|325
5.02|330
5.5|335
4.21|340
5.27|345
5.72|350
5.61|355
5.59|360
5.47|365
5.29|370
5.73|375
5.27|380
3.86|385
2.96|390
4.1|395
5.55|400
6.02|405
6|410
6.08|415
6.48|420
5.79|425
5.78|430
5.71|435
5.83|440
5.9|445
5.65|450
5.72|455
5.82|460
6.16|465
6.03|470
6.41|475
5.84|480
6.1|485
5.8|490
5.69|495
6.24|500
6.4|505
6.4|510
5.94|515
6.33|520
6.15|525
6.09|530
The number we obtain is 5.2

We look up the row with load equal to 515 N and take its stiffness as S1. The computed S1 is 5.94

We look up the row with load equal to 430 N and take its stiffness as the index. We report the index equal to 5.78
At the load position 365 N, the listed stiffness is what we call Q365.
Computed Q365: 5.47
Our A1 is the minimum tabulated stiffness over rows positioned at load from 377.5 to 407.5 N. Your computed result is 2.96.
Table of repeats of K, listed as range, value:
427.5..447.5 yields 5.81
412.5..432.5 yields 6.03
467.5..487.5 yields 6.1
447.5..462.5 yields 5.73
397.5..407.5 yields 5.78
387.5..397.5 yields 3.53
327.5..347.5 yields 5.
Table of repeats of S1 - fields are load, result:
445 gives 5.9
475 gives 6.41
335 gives 5.5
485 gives 6.1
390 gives 2.96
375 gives 5.73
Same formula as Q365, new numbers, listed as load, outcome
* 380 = 5.27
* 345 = 5.27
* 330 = 5.02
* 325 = 4.89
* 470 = 6.03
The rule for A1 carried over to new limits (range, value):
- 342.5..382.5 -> 5.27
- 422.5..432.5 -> 5.78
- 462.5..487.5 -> 5.84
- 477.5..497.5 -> 5.69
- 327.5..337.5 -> 5.02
